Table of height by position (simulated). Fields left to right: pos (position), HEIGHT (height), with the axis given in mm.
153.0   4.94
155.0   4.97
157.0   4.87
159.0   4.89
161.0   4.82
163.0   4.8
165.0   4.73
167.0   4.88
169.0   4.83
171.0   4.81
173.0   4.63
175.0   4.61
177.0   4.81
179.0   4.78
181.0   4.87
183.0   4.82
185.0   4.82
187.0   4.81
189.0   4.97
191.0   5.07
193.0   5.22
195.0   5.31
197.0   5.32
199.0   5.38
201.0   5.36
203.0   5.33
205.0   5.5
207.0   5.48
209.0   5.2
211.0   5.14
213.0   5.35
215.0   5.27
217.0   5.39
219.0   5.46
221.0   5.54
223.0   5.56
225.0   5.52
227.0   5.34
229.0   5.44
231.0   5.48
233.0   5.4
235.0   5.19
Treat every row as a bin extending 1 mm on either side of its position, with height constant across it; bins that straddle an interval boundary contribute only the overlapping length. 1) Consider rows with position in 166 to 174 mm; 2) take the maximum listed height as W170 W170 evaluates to 4.88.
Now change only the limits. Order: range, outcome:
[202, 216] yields 5.5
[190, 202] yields 5.38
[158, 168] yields 4.89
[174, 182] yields 4.87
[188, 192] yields 5.07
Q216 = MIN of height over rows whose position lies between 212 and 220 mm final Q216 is 5.27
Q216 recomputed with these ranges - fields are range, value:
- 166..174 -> 4.63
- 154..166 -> 4.73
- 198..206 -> 5.33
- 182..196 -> 4.81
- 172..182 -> 4.61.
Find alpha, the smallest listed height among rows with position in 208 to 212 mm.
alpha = 5.14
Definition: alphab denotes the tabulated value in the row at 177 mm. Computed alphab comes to 4.81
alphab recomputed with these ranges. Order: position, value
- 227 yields 5.34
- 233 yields 5.4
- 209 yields 5.2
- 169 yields 4.83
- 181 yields 4.87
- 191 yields 5.07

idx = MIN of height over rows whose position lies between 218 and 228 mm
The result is 5.34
